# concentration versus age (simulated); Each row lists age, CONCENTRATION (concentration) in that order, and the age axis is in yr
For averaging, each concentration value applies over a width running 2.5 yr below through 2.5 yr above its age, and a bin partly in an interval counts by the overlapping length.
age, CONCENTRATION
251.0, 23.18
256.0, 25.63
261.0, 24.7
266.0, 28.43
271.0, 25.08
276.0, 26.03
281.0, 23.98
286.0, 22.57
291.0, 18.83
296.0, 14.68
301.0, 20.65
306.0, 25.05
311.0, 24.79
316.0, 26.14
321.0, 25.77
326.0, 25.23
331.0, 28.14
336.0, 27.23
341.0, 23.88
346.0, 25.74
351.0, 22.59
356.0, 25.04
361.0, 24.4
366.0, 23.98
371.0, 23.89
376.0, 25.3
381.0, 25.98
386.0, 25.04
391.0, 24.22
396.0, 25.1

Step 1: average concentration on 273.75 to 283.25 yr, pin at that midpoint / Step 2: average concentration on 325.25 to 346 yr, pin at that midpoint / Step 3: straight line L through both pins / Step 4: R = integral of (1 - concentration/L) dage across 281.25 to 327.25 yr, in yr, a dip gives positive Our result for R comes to 5.2 yr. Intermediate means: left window 25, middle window 22.6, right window 26.1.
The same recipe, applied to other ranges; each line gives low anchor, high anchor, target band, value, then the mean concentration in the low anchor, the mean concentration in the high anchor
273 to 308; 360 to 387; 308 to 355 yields -4.65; 21.7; 24.8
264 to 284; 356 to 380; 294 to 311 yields 2.94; 25.7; 24.6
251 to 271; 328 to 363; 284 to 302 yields 4.65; 25.7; 25.3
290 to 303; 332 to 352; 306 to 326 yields -4.24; 17.9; 25.3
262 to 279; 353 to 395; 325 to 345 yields -0.67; 26.3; 24.7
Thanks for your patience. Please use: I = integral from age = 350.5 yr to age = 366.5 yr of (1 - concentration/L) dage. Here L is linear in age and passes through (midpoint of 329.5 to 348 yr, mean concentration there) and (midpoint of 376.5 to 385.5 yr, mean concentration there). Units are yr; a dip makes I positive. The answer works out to 1.1 yr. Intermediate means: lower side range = 26.2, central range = 24.2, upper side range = 25.6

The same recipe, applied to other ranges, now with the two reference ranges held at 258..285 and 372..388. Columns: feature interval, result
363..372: 0.5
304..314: 0.2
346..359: 0.6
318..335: -0.7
